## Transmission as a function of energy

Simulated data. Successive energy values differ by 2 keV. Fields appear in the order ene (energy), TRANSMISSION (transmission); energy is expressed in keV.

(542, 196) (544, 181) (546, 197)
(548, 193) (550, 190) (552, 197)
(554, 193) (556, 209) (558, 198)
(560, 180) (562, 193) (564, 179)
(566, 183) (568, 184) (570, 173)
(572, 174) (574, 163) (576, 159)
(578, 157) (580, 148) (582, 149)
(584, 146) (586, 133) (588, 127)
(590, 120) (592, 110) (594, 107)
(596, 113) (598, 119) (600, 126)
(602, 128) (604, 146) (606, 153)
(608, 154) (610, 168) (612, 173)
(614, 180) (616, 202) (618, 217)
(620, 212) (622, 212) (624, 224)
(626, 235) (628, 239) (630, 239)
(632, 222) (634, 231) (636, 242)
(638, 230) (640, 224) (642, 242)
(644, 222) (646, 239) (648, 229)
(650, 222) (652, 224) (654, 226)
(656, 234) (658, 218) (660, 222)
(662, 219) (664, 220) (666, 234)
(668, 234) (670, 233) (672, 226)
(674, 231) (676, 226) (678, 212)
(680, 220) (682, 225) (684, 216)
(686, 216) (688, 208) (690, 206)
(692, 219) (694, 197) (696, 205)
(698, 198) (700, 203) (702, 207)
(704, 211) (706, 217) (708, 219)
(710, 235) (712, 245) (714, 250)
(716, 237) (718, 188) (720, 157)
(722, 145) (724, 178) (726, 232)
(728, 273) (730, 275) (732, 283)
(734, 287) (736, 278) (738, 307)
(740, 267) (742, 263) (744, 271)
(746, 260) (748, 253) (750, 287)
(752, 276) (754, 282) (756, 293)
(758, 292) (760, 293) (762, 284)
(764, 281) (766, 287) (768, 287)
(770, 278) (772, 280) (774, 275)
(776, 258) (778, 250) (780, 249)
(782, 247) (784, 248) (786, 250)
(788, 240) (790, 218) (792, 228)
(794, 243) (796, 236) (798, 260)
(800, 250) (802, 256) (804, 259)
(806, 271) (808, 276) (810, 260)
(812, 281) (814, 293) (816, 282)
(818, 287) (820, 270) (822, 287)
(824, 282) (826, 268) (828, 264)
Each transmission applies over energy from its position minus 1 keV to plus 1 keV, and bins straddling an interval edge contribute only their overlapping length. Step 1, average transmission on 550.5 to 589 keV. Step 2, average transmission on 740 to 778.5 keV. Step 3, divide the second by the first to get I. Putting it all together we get 1.6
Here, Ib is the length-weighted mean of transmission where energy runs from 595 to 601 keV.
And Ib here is 119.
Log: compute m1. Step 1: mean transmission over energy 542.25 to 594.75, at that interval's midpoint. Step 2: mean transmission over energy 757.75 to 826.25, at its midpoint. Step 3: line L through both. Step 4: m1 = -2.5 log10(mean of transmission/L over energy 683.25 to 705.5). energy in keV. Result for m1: 0.07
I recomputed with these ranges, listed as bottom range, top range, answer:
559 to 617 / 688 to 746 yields 1.50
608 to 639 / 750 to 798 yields 1.24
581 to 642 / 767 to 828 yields 1.48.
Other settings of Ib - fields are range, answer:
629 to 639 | 233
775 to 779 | 254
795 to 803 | 250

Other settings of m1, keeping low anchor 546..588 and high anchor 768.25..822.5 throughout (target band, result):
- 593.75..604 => 0.460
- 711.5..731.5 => 0.067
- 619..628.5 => -0.144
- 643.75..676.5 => -0.088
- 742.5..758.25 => -0.134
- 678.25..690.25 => 0.015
